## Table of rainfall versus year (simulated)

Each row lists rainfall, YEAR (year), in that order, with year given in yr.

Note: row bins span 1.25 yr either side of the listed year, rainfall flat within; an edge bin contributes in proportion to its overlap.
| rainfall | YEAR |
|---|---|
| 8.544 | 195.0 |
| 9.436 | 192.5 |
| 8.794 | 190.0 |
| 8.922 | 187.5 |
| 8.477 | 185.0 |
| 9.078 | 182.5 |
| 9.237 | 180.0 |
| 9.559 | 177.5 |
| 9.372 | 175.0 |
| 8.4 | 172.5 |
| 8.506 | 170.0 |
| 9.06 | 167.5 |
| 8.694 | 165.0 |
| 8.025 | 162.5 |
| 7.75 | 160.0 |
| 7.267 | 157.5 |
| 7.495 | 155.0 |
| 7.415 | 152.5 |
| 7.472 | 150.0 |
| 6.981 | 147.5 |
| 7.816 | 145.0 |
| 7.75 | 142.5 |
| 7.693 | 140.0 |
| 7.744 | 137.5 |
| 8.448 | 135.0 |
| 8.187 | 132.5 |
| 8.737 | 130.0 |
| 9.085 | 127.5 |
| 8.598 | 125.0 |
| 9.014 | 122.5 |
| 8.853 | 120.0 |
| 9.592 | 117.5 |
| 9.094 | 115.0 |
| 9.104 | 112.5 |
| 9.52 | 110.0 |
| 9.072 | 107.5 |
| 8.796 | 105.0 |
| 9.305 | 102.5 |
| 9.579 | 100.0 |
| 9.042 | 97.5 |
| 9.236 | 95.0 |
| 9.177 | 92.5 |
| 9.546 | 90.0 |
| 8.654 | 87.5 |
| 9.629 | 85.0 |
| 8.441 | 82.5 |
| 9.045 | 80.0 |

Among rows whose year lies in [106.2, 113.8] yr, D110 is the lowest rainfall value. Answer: 9.072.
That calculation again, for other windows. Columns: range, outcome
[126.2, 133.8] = 8.187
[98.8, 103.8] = 9.305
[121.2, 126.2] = 8.598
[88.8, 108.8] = 8.796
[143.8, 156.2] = 6.981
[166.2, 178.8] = 8.4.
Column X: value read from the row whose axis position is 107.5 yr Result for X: 9.072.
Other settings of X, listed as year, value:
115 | 9.094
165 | 8.694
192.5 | 9.436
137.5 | 7.744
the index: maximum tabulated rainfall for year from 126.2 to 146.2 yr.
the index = 9.085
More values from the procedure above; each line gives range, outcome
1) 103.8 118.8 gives 9.592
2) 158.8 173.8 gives 9.06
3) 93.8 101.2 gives 9.579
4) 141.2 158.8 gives 7.816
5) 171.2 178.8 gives 9.559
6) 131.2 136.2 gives 8.448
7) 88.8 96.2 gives 9.546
